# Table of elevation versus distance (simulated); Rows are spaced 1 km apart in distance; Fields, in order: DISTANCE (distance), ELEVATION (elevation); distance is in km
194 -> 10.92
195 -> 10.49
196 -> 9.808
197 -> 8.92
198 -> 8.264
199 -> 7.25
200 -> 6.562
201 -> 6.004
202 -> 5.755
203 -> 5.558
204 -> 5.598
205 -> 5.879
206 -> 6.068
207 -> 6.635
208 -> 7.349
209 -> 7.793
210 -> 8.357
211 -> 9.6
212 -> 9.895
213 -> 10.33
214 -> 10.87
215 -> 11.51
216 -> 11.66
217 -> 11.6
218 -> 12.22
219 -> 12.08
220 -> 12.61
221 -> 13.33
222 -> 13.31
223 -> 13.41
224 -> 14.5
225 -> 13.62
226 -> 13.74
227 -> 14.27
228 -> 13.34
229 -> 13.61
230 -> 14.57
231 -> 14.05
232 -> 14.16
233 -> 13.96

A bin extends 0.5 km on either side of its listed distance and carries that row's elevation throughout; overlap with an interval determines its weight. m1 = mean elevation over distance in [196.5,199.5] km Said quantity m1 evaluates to 8.14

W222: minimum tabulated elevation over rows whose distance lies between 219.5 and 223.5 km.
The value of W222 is 12.61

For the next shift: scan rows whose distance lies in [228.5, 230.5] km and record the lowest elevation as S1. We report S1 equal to 13.61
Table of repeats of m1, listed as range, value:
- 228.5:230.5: 14.1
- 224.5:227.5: 13.9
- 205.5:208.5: 6.68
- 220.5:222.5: 13.3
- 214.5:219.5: 11.8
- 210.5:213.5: 9.94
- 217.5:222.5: 12.7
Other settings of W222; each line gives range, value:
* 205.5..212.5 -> 6.068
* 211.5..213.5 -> 9.895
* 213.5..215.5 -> 10.87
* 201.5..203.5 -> 5.558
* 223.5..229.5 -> 13.34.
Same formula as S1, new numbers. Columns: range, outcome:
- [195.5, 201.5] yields 6.004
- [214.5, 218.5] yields 11.51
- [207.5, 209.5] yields 7.349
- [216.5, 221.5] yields 11.6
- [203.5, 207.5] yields 5.598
